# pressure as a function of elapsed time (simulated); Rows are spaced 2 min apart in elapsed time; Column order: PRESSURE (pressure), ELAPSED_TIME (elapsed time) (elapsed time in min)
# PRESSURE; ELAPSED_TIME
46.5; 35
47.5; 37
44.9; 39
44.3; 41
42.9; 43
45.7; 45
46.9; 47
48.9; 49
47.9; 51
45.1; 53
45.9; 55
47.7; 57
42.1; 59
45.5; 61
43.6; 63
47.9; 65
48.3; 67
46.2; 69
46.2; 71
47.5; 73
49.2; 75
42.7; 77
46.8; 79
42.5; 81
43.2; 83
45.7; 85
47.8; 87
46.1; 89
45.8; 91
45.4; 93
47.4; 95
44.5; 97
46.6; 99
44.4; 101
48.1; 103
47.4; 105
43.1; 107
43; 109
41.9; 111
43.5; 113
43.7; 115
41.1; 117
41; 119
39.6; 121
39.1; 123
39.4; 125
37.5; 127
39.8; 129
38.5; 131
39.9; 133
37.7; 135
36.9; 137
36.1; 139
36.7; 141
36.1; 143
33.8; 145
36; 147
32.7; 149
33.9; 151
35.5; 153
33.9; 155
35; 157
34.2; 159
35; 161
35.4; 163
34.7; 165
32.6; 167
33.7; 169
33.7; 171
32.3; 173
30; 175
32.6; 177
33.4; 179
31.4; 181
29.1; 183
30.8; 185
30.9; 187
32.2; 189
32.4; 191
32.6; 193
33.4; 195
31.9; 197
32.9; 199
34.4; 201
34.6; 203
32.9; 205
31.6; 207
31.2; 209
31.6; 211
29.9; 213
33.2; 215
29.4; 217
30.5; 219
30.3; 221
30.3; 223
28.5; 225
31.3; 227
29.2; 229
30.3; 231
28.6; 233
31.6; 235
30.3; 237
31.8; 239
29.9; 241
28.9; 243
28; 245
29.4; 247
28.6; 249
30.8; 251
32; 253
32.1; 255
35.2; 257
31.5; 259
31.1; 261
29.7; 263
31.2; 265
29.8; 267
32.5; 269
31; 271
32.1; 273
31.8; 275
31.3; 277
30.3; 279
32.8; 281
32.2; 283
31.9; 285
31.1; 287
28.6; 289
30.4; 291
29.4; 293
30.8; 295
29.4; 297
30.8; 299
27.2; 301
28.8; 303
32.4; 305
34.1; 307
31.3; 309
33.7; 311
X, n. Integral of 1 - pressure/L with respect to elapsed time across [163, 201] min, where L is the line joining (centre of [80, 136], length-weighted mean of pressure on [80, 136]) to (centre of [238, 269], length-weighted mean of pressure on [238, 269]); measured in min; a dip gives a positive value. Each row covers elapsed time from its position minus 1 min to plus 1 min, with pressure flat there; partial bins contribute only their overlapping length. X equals 4.5 min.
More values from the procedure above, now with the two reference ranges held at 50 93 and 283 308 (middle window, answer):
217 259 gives 4.9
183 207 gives 3.2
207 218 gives 1.5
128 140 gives 1.0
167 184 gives 2.9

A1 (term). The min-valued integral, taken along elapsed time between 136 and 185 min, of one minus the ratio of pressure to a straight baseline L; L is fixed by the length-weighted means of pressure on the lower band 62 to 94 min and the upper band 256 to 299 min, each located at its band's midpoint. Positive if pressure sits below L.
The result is 7.32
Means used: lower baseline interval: 45.9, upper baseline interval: 31.1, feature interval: 33.9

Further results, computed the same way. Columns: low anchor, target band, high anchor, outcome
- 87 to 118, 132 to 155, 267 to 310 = 3.3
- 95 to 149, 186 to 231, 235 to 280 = 3.7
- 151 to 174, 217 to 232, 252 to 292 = 1.2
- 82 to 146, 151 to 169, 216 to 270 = 1.6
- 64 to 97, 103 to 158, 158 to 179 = 0.3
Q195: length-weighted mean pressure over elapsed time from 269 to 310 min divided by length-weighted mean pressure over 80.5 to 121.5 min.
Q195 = 0.7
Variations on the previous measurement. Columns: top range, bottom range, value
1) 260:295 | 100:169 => 0.81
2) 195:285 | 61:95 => 0.68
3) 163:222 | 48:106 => 0.70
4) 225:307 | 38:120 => 0.68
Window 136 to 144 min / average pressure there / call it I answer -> 36.5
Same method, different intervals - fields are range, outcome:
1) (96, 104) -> 45.9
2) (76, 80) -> 44.8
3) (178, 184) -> 31.3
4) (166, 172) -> 33.3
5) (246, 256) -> 30.6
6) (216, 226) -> 29.8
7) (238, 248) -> 29.6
